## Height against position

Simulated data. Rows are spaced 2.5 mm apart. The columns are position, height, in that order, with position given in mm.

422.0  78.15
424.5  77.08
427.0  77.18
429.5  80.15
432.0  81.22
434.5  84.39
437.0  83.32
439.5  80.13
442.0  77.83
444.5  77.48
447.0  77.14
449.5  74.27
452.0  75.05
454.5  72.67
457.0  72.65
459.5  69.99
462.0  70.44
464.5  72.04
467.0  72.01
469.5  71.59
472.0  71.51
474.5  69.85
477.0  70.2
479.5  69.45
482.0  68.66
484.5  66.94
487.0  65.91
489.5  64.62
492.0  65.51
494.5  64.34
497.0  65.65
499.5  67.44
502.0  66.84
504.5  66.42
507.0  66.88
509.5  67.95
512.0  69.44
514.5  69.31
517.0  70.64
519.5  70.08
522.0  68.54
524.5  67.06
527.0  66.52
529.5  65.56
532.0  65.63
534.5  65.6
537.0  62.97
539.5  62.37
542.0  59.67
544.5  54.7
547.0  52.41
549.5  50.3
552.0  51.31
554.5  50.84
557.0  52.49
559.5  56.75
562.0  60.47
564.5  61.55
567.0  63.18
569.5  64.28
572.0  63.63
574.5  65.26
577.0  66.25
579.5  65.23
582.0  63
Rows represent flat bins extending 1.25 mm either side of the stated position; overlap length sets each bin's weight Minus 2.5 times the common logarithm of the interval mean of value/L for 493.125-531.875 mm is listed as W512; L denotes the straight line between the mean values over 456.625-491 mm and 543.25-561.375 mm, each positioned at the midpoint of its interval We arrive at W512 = -0.104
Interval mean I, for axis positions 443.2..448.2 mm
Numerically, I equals 77.3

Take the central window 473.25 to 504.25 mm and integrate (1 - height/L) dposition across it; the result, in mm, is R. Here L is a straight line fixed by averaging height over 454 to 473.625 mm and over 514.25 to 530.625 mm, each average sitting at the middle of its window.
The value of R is 1.34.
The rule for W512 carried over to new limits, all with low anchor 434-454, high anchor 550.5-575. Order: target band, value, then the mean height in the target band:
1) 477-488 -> 0.060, 68.1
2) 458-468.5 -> 0.058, 71.2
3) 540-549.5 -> 0.116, 55.4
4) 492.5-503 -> 0.054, 66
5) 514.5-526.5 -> -0.053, 68.9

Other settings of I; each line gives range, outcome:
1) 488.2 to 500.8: 65.5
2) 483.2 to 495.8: 65.5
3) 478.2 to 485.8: 68.3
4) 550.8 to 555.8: 51.1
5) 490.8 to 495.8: 64.9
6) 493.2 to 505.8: 66.1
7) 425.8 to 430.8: 78.7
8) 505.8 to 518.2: 68.8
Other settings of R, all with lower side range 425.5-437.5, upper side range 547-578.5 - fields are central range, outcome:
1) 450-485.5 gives 1.8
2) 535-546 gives 0.4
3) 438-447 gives 0.1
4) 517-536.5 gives -0.7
